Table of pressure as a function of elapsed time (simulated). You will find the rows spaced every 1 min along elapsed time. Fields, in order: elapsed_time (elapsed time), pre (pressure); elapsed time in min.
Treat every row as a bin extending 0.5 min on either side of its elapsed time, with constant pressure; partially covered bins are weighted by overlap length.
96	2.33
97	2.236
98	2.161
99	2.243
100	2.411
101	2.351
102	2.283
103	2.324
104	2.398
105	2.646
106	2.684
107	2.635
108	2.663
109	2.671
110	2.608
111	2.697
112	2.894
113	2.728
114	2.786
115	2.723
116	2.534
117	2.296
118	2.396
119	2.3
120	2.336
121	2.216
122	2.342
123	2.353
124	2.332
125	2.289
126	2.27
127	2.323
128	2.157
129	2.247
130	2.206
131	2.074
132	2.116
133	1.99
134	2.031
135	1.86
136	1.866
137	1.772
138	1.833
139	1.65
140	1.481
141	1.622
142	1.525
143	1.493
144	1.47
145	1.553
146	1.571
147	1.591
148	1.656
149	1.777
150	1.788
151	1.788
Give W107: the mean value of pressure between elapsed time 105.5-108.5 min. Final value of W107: 2.66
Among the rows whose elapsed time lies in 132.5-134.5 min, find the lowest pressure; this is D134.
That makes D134 1.99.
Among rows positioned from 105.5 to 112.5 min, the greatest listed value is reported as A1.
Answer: 2.894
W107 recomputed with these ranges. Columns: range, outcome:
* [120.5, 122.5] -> 2.28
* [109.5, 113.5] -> 2.73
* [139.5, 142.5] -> 1.54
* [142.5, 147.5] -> 1.54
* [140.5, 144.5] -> 1.53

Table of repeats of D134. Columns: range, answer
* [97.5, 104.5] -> 2.161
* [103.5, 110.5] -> 2.398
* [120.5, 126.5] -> 2.216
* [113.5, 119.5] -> 2.296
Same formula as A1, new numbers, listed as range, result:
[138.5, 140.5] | 1.65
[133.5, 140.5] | 2.031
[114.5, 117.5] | 2.723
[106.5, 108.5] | 2.663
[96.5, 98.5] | 2.236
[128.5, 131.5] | 2.247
